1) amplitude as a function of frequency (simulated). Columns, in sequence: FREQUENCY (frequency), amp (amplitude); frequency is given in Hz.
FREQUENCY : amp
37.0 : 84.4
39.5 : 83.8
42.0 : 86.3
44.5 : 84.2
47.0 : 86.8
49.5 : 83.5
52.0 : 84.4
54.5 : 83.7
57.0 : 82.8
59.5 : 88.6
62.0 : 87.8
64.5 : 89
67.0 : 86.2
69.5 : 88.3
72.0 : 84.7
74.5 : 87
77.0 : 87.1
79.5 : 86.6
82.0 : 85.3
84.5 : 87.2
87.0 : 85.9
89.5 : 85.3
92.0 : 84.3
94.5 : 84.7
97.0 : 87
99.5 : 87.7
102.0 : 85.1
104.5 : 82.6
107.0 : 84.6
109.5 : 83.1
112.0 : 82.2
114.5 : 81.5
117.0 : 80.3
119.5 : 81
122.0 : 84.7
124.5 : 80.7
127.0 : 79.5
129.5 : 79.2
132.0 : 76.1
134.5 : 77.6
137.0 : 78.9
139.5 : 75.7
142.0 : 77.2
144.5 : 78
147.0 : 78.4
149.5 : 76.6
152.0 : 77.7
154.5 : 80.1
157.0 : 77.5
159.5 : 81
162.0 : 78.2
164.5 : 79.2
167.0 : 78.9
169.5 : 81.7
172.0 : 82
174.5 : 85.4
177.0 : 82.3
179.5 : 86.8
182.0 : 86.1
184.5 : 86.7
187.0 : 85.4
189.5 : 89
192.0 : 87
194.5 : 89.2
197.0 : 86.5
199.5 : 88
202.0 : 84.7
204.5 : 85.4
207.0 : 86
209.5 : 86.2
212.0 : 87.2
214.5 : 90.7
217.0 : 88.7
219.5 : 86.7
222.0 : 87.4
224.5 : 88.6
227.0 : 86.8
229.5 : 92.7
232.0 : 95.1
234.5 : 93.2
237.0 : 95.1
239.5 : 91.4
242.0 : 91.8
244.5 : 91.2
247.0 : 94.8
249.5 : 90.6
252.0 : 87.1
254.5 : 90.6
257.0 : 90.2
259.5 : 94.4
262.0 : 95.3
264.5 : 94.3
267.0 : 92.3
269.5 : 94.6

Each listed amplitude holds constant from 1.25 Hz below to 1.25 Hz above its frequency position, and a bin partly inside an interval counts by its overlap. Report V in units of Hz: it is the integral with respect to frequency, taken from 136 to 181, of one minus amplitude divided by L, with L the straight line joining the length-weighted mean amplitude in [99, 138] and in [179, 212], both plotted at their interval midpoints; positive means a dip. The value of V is 2.4 Hz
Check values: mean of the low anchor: 81.4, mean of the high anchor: 86.7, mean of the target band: 79.8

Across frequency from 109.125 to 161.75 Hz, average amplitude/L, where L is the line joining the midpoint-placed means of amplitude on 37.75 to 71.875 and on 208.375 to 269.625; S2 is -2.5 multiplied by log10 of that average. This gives 0.114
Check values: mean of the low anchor 85.7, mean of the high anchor 91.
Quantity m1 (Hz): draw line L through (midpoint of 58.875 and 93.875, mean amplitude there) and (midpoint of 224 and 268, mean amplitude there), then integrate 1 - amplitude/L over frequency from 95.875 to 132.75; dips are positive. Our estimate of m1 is 2.3 Hz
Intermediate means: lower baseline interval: 86.6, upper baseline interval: 92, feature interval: 82.4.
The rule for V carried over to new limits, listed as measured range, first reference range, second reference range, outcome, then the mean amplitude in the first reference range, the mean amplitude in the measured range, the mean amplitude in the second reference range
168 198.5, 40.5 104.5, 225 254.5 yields 1.4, 85.9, 85.6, 91.7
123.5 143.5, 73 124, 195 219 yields 1.7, 84.6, 78.1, 87.1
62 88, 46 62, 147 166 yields -0.9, 85.2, 86.8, 78.6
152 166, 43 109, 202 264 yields 1.4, 85.8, 79.1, 90.2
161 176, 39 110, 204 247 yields 1.2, 85.7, 81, 89.9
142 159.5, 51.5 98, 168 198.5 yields 1.5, 86.1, 78.2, 85.6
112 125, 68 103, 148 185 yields 0.4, 86.2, 81.7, 81.2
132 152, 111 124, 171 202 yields 1.4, 81.9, 77.4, 86.2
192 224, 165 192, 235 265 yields 0.1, 84.4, 87.2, 92.2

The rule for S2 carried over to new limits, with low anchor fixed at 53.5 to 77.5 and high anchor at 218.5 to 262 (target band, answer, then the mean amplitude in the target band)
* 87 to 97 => 0.03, 85.2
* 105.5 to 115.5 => 0.06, 82.9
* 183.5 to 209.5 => 0.04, 86.8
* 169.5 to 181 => 0.07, 83.9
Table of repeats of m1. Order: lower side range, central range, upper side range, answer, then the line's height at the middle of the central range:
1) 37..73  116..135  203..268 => 1.65 Hz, 87.6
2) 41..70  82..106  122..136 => -0.91 Hz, 82.4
